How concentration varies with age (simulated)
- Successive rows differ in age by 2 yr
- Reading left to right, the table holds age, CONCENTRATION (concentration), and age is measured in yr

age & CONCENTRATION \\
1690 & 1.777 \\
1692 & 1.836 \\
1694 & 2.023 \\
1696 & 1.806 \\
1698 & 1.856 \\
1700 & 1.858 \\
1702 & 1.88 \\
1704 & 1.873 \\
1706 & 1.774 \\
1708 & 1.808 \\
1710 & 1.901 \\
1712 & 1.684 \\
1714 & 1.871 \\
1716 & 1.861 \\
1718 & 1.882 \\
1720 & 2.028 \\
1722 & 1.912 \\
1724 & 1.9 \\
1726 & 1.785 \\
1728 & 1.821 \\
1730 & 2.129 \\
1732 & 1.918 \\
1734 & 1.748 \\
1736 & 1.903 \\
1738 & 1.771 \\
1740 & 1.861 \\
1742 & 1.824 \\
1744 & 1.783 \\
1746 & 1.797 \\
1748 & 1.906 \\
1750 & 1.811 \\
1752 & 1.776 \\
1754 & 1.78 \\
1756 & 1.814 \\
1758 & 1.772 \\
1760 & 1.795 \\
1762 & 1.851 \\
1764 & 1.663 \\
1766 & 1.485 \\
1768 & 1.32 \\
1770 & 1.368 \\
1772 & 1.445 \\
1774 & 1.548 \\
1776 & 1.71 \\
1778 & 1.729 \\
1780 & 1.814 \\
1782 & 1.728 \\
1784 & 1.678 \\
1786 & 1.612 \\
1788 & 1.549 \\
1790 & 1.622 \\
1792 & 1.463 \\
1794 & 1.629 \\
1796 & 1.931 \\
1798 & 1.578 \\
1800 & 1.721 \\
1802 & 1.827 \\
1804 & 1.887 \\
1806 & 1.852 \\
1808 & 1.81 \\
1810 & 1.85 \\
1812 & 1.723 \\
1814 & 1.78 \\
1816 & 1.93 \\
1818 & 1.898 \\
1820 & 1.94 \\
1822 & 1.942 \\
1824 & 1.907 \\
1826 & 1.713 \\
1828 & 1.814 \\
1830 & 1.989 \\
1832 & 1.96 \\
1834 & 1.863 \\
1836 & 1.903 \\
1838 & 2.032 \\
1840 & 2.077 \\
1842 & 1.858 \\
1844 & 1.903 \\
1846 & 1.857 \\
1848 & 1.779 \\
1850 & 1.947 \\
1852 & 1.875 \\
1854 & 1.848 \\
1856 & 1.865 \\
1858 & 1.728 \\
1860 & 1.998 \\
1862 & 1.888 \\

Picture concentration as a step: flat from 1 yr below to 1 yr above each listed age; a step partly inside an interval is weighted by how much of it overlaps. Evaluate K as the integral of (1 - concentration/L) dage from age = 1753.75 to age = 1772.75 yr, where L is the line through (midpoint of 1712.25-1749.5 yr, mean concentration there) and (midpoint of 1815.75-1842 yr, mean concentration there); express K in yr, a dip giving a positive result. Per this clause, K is 2.6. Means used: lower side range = 1.87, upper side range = 1.92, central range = 1.63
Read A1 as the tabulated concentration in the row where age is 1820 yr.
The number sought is 1.94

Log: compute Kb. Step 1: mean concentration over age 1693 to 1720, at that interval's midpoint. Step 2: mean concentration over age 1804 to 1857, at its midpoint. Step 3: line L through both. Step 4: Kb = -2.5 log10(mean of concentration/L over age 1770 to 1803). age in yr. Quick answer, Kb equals 0.14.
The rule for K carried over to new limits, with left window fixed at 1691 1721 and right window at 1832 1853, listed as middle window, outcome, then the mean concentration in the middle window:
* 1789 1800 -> 1.4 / 1.65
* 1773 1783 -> 1.0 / 1.71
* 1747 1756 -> 0.3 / 1.82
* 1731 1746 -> 0.4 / 1.83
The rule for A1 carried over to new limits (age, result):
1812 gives 1.723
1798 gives 1.578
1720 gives 2.028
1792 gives 1.463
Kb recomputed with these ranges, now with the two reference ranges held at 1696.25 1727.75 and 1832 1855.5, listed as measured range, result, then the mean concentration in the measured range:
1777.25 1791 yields 0.127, 1.68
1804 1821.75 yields 0.023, 1.85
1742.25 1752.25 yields 0.030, 1.82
